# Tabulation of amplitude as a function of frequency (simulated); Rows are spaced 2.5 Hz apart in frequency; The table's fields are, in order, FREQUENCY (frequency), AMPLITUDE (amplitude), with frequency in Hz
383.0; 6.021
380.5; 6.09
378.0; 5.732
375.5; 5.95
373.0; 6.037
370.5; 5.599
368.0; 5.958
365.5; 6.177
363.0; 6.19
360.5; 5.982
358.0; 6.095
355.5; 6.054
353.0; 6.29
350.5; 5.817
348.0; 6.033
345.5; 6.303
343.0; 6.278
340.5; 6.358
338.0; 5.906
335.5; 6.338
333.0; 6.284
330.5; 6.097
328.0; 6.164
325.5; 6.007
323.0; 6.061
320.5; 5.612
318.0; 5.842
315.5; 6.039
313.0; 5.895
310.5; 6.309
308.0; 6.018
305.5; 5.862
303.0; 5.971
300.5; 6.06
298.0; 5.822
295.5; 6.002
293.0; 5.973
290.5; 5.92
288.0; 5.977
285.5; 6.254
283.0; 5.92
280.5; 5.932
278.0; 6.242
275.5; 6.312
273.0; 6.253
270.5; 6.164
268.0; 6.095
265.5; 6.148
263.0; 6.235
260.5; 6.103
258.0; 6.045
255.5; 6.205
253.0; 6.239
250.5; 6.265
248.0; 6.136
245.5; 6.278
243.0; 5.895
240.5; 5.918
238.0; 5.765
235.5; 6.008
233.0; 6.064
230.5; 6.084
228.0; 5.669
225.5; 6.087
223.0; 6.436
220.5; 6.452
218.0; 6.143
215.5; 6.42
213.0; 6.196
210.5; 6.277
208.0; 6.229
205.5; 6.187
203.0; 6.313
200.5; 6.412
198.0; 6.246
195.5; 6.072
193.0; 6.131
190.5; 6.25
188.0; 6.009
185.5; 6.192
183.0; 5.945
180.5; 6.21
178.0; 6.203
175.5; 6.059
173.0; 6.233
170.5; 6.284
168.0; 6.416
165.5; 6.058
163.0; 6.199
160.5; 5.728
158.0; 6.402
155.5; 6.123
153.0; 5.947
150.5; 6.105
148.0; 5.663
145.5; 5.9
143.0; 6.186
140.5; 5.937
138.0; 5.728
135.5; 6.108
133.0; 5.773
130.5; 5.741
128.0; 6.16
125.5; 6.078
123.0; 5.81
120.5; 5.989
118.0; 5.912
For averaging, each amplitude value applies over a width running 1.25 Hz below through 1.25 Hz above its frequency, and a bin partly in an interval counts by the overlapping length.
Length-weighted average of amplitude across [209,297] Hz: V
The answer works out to 6.12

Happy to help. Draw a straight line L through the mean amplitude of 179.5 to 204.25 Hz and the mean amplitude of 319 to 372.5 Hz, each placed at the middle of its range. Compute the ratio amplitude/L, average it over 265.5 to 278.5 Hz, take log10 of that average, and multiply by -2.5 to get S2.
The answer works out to -0.01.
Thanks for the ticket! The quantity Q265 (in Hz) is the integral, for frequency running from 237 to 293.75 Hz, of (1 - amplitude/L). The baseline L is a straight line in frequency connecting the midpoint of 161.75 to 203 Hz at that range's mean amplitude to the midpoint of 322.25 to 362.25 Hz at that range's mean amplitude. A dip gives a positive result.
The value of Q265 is 0.5 Hz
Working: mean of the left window 6.19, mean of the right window 6.13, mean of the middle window 6.1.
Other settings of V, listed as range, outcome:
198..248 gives 6.15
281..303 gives 5.99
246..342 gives 6.08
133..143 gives 5.94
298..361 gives 6.06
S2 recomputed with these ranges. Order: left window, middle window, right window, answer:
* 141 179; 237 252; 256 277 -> 0.02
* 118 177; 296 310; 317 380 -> 0.01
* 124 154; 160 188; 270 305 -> -0.03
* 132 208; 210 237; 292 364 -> -0.01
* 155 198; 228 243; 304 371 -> 0.03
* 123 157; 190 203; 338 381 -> -0.04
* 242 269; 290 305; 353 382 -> 0.03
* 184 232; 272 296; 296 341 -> 0.00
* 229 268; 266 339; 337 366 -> 0.01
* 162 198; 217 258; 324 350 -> 0.01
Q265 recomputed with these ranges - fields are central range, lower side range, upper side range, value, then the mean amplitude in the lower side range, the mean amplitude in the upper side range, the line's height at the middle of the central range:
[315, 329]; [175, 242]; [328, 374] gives 0.4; 6.15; 6.1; 6.11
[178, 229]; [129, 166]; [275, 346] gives -1.7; 5.97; 6.06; 6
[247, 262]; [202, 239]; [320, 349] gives 0.0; 6.16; 6.13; 6.15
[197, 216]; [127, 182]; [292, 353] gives -0.7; 6.05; 6.05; 6.05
